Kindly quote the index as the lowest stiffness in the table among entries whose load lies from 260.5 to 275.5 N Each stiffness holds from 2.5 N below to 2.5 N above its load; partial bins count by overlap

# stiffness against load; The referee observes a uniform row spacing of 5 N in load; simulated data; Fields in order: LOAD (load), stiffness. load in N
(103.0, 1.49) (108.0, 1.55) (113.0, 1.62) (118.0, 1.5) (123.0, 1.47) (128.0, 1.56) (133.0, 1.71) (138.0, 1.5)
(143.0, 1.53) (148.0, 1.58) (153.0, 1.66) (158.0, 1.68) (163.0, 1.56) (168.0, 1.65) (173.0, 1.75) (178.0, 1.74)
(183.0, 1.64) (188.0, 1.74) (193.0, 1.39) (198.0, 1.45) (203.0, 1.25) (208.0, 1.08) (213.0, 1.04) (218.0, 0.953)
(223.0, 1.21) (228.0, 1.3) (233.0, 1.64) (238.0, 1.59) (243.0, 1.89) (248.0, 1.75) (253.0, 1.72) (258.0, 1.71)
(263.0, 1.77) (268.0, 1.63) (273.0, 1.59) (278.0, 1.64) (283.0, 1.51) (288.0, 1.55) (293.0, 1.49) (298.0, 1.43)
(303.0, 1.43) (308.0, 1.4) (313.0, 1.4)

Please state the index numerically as 1.59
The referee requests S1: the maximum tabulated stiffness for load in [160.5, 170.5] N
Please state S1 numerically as 1.65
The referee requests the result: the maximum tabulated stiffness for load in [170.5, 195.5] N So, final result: 1.75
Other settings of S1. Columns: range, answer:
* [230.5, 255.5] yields 1.89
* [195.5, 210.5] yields 1.45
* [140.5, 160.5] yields 1.68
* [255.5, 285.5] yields 1.77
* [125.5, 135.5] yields 1.71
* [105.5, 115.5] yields 1.62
